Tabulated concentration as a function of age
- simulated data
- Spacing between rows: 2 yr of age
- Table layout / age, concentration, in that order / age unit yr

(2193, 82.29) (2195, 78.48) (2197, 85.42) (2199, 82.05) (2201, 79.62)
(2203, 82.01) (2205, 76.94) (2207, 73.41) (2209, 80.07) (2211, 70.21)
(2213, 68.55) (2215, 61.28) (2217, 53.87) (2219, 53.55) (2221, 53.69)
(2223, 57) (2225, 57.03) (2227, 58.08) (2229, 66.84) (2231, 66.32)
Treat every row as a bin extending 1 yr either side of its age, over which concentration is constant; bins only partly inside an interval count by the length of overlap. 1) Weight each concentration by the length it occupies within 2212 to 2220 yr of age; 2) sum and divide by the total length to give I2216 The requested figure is 59.3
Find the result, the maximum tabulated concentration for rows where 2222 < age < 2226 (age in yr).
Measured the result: 57.03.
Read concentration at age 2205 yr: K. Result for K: 76.94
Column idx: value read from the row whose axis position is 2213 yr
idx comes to 68.55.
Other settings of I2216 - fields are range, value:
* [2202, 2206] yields 79.5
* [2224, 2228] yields 57.6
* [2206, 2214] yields 73.1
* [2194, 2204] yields 81.5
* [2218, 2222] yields 53.6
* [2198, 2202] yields 80.8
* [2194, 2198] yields 82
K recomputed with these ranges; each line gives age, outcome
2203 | 82.01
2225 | 57.03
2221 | 53.69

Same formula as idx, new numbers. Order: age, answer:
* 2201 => 79.62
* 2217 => 53.87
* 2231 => 66.32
